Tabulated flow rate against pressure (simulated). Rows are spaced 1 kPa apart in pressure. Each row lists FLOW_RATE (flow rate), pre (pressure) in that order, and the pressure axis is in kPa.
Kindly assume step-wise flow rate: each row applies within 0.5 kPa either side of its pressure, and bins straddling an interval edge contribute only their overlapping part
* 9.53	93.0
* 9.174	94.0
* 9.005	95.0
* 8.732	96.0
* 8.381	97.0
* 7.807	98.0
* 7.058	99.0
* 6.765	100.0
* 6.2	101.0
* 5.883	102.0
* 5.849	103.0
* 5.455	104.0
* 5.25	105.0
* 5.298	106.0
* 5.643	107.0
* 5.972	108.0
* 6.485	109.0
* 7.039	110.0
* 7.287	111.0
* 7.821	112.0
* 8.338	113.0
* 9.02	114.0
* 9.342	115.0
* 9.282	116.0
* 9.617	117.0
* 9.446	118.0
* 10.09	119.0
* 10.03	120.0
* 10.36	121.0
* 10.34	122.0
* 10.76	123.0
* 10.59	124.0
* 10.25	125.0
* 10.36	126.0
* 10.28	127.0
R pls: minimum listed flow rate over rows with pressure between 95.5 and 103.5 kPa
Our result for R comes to 5.849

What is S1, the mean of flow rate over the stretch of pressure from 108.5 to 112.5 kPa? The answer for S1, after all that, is 7.16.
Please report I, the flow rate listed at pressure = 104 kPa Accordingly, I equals 5.455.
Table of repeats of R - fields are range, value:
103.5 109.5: 5.25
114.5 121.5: 9.282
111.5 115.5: 7.821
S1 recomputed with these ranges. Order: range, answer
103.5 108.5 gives 5.52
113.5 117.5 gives 9.32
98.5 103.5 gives 6.35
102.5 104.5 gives 5.65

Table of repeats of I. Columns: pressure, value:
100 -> 6.765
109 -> 6.485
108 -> 5.972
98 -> 7.807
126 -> 10.36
